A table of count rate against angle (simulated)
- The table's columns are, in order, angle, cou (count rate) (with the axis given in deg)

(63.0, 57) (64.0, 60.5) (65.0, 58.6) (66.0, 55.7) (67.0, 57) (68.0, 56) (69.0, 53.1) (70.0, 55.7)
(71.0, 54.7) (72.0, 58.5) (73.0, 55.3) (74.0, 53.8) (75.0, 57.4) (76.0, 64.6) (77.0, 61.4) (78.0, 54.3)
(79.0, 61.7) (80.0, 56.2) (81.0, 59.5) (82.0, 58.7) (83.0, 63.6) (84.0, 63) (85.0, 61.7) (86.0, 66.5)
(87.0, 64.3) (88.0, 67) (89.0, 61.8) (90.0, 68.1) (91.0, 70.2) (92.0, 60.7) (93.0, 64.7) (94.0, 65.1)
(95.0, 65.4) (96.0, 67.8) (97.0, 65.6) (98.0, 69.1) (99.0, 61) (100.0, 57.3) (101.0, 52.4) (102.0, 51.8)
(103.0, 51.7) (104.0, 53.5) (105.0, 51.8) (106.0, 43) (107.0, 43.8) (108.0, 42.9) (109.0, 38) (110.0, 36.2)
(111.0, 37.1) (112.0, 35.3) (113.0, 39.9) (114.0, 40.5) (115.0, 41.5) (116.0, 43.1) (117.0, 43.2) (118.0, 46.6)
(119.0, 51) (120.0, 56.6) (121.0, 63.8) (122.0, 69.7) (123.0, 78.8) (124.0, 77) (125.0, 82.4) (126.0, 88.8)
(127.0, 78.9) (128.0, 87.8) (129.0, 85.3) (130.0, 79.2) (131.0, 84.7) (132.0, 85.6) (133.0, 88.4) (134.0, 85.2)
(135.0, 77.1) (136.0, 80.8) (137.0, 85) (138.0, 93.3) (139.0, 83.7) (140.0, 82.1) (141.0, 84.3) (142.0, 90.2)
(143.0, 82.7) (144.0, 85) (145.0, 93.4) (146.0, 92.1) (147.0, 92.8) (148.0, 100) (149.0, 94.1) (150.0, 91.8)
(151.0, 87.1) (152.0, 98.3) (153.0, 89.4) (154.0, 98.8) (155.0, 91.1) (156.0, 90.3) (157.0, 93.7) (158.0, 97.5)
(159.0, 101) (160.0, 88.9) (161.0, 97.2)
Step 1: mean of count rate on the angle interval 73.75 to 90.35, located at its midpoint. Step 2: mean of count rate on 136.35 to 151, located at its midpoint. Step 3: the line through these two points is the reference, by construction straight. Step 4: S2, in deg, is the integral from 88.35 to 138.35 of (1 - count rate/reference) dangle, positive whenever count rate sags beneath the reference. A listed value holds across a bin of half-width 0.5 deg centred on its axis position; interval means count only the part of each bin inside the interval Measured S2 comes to 8.5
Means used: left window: 61.4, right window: 89.2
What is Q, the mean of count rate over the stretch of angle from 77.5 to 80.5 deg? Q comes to 57.4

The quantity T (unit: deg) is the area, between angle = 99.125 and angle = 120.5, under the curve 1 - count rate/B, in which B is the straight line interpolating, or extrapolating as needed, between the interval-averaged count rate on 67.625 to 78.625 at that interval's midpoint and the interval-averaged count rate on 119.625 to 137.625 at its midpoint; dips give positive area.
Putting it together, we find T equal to 7.7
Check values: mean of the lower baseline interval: 56.9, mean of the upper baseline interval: 80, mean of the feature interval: 45.9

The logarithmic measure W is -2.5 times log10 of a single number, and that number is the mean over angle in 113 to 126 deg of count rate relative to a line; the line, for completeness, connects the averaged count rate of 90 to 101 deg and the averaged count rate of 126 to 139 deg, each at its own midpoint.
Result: 0.31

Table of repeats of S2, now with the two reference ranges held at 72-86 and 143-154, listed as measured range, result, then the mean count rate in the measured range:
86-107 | 2.19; 60.4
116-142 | 2.20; 76.4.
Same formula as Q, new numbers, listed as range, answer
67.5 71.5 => 54.9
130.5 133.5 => 86.2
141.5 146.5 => 88.7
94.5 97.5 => 66.3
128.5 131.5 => 83.1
